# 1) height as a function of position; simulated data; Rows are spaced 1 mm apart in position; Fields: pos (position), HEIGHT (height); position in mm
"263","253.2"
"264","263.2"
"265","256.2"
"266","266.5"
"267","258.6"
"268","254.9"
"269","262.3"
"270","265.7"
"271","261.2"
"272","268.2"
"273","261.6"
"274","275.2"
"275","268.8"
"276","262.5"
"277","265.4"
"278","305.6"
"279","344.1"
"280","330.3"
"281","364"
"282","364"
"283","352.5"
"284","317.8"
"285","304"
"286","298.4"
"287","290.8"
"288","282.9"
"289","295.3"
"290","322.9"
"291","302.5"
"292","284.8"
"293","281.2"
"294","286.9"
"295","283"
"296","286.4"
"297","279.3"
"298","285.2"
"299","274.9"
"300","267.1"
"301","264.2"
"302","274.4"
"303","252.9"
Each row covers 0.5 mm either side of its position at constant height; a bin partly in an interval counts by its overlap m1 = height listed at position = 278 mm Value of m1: 305.6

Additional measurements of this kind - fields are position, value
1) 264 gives 263.2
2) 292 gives 284.8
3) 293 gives 281.2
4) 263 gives 253.2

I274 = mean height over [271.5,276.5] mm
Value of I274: 267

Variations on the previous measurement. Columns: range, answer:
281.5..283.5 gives 358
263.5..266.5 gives 262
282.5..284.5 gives 335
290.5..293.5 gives 290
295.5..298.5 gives 284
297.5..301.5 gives 273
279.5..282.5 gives 353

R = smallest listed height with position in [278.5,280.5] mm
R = 330.3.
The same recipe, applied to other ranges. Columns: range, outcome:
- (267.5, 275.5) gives 254.9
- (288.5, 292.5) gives 284.8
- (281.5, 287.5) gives 290.8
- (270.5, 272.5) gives 261.2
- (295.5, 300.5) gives 267.1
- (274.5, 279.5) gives 262.5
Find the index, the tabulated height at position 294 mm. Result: 286.9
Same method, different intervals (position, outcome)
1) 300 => 267.1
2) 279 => 344.1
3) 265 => 256.2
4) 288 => 282.9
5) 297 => 279.3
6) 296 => 286.4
